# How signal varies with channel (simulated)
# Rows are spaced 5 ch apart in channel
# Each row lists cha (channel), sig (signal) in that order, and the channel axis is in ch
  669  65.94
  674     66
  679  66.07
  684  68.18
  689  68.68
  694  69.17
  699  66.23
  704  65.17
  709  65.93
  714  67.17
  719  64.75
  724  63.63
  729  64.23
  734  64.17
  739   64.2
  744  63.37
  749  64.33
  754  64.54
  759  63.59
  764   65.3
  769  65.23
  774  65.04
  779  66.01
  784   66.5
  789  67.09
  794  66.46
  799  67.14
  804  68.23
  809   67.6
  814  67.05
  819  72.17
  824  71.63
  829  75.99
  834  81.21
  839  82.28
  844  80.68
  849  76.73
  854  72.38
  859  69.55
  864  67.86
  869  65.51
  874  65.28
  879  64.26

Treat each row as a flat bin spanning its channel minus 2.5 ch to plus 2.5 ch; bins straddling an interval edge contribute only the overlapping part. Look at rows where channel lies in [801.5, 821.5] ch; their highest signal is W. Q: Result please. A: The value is 72.17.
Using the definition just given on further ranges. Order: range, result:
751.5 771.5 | 65.3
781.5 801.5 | 67.14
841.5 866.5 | 80.68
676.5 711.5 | 69.17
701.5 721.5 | 67.17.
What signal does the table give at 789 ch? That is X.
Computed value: 67.09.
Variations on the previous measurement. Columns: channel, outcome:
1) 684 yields 68.18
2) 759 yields 63.59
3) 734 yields 64.17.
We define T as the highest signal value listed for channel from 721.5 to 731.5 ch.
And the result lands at 64.23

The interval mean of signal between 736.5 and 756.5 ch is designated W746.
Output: 64.1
